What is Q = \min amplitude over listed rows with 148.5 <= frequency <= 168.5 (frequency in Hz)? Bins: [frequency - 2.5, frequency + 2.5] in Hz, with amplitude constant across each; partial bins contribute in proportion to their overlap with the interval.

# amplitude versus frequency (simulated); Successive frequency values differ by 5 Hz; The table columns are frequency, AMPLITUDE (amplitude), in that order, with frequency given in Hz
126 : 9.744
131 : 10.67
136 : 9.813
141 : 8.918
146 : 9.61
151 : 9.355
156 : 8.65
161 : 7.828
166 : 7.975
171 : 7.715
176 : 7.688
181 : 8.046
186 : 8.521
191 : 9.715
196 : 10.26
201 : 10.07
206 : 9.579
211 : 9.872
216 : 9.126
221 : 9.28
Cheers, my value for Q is 7.828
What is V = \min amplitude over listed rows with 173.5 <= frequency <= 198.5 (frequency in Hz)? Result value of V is 7.688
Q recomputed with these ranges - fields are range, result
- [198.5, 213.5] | 9.579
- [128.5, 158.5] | 8.65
